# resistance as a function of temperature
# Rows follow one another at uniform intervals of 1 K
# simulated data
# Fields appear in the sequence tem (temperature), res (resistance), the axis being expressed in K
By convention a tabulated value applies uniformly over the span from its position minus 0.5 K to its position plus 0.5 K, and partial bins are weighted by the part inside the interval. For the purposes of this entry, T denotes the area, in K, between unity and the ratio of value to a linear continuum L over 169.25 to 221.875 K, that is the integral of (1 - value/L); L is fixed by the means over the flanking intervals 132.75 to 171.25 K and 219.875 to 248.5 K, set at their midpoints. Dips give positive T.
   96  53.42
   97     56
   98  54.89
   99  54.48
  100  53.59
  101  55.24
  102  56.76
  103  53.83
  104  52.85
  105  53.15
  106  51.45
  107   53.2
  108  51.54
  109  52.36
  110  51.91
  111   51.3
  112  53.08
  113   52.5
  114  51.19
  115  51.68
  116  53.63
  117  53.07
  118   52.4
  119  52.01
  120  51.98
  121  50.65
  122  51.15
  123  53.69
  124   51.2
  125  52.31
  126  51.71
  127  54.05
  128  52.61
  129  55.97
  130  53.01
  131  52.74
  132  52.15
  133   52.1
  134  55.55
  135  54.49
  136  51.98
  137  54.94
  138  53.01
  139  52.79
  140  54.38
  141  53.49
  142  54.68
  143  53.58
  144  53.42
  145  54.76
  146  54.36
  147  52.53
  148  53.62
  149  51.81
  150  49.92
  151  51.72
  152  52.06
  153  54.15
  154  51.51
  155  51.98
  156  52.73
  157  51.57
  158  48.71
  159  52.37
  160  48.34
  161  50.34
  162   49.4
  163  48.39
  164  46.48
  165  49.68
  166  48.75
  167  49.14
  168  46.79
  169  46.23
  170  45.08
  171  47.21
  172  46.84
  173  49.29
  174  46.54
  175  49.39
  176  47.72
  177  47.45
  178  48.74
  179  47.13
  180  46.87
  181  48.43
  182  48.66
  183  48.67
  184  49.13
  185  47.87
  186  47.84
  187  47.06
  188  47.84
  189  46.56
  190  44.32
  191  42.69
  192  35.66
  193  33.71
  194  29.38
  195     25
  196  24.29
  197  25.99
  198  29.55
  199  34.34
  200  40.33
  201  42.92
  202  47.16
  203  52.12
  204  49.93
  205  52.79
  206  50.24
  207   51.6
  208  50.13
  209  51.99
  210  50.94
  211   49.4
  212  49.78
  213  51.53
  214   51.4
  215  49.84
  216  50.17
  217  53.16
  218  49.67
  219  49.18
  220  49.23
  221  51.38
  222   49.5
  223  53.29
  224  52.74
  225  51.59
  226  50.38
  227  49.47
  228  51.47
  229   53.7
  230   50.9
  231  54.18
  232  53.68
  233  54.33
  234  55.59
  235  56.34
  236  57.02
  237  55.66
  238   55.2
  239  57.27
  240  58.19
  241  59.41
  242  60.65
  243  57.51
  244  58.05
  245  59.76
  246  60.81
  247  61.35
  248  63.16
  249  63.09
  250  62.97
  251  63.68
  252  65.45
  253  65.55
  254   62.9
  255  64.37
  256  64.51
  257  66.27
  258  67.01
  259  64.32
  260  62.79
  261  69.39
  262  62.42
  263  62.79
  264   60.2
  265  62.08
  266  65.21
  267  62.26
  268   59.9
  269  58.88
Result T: 7.7 K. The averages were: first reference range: 51.4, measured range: 45.7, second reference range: 55.3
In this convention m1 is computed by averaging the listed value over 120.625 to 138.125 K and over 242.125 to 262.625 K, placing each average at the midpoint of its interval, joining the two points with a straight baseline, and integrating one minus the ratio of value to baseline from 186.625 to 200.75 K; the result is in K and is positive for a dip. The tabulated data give 5.3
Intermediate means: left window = 53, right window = 63.2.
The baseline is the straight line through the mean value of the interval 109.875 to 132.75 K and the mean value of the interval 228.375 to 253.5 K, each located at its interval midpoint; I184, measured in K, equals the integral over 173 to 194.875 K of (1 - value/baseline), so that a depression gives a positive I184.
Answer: 4.1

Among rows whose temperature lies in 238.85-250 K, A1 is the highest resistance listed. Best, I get 63.16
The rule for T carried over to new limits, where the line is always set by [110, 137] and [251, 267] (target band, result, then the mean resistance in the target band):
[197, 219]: 4.5 K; 47.6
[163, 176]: 2.1 K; 47.7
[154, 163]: 0.8 K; 50.6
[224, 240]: 2.1 K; 53.9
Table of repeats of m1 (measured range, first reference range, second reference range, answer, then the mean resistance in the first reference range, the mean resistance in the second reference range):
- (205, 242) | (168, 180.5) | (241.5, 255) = 2.9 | 47.4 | 62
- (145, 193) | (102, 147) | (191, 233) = 1.0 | 52.9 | 46.5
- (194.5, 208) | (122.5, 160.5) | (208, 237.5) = 2.9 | 52.8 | 52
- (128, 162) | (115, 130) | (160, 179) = -1.6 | 52.6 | 48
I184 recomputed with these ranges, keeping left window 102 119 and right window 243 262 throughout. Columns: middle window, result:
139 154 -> 0.6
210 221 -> 1.9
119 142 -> 0.5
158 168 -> 1.3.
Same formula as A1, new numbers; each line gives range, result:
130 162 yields 55.55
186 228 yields 53.29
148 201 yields 54.15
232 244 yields 60.65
